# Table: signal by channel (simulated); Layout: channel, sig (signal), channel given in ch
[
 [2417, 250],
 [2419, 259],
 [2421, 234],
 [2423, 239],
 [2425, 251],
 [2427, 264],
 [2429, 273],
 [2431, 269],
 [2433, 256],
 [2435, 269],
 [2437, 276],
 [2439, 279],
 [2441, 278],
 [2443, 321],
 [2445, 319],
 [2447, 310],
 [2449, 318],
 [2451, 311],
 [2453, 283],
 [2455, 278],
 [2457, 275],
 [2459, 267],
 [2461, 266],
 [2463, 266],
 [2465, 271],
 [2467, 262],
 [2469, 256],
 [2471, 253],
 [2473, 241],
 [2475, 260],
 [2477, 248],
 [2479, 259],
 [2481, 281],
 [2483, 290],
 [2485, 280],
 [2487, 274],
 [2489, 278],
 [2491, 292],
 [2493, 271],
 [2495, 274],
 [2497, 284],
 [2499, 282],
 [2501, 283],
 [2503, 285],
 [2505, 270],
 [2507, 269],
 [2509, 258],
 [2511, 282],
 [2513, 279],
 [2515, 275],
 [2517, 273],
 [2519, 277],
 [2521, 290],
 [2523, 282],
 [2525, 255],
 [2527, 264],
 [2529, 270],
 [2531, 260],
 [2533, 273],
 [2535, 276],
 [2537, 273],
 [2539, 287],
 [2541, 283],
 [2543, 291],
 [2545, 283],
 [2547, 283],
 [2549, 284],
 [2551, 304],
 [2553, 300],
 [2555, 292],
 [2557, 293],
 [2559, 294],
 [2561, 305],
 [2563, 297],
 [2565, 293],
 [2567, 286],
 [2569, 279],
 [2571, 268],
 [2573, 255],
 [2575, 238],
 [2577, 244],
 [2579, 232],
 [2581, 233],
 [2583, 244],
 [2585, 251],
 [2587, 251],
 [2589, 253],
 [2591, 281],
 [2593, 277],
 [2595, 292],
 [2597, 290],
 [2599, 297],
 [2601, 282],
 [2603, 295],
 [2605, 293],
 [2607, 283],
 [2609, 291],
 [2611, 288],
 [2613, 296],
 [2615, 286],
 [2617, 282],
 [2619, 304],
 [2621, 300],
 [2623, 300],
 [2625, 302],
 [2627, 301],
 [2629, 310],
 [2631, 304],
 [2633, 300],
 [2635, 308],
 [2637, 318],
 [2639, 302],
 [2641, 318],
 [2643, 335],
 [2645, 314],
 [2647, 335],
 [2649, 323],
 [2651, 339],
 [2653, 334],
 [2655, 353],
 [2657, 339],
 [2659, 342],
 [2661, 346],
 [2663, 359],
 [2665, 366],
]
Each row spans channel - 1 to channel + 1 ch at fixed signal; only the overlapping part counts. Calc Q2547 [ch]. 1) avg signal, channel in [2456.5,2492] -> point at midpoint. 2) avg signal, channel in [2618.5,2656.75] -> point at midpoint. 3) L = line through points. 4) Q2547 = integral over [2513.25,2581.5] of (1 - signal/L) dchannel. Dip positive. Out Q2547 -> 3.0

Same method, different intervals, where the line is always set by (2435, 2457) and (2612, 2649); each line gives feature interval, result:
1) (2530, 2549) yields 1.4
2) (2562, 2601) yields 4.7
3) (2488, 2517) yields 2.1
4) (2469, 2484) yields 1.8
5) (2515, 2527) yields 1.0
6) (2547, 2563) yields 0.4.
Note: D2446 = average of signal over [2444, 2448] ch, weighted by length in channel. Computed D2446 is 314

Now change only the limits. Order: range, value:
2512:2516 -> 277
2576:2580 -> 238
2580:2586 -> 243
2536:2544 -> 284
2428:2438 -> 269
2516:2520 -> 275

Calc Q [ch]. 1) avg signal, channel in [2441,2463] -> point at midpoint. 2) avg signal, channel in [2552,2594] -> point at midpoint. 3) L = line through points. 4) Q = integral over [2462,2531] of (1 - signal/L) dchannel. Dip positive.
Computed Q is 3.1 ch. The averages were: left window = 293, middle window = 271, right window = 270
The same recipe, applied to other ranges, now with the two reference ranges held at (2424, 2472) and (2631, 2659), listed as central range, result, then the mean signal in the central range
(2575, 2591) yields 3.30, 246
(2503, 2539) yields 2.71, 273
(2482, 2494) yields 0.27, 281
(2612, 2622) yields 0.76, 294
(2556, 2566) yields 0.27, 296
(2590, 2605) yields 1.20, 288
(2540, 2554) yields 0.54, 290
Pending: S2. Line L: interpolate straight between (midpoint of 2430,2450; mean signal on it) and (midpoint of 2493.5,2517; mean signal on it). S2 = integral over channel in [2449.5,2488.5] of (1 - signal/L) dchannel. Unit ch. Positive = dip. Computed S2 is 1.8 ch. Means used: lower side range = 290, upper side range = 276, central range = 270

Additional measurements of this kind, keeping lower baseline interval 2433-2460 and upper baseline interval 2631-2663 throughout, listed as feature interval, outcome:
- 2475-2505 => 2.17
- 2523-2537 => 1.72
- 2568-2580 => 2.33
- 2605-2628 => 1.99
